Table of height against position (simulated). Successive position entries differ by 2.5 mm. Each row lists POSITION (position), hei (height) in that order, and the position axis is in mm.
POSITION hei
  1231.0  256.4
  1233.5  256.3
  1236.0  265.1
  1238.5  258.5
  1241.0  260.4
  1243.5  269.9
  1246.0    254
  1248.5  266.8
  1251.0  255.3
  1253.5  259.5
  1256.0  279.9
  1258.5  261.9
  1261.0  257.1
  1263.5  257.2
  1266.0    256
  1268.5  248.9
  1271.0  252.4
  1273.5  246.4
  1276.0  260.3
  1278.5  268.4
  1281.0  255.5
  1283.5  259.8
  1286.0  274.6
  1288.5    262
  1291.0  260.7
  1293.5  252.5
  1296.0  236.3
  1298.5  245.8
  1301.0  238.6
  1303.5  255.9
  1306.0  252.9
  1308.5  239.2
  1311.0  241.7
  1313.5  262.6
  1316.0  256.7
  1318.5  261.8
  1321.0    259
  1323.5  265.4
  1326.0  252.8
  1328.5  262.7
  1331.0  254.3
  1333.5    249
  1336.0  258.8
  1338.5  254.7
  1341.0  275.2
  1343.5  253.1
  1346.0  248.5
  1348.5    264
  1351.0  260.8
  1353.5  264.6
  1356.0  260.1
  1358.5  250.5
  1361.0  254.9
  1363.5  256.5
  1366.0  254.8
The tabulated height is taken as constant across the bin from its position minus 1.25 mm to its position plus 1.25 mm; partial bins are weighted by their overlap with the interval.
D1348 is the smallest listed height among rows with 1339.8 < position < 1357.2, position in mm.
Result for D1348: 248.5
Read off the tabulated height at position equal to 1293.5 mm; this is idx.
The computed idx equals 252.5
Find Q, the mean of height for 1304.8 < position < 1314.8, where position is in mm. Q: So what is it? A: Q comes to 249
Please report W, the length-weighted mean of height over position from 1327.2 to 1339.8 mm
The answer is 256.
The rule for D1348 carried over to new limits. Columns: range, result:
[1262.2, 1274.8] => 246.4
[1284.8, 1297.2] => 236.3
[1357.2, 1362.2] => 250.5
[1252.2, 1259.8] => 259.5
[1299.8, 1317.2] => 238.6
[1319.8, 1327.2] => 252.8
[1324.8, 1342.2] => 249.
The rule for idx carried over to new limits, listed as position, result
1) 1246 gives 254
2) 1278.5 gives 268.4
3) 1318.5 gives 261.8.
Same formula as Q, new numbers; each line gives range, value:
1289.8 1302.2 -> 247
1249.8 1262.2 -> 263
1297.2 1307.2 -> 248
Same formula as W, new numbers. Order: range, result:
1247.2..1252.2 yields 261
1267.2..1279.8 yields 255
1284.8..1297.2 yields 257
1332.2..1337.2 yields 254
